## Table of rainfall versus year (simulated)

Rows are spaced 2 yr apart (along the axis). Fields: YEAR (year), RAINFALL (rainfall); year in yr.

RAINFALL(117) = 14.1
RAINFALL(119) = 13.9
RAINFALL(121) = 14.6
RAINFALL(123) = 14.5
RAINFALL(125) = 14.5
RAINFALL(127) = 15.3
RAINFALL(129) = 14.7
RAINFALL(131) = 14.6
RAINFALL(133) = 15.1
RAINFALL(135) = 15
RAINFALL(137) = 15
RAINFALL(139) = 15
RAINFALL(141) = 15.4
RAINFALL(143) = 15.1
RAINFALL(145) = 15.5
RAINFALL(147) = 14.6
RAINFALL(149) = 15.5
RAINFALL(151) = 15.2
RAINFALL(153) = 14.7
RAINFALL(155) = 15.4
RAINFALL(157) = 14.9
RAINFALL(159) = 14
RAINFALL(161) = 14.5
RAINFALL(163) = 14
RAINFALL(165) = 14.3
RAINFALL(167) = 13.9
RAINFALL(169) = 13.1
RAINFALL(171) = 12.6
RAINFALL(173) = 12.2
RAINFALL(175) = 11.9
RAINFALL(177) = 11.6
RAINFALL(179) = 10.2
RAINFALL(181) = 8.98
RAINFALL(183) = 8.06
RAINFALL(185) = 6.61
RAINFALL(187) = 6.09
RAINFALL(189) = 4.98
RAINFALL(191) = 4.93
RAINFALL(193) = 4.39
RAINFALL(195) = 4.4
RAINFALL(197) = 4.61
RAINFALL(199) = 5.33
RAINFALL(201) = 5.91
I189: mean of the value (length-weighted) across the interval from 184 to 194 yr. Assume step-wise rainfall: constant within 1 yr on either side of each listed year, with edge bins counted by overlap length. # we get 5.4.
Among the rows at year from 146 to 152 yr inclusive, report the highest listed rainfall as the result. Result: 15.5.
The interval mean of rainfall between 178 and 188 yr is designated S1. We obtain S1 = 7.99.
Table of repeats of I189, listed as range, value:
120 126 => 14.5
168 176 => 12.4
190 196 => 4.57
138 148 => 15.1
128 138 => 14.9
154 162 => 14.7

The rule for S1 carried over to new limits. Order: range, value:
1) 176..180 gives 10.9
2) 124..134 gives 14.8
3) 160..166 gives 14.3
